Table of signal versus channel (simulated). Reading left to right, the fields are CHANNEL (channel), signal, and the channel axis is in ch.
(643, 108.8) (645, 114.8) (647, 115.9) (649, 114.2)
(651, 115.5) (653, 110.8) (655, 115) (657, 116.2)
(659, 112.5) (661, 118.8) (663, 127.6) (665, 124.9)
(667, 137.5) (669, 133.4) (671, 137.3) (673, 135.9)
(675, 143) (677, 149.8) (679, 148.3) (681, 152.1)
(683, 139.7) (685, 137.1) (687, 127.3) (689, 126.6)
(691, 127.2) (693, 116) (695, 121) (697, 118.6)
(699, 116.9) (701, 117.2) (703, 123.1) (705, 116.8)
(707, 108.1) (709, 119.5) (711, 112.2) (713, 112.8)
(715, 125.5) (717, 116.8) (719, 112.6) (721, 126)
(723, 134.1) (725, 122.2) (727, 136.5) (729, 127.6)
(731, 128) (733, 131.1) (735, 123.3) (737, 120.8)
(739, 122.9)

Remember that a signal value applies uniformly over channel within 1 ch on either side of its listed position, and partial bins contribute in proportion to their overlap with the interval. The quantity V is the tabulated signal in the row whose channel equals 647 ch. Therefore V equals 115.9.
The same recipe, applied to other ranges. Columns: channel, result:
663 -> 127.6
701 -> 117.2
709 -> 119.5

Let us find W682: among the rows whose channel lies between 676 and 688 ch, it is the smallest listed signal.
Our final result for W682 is 127.3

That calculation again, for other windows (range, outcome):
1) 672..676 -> 135.9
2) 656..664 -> 112.5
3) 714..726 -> 112.6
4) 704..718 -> 108.1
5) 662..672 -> 124.9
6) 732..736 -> 123.3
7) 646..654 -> 110.8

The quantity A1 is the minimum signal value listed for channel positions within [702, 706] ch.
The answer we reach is 116.8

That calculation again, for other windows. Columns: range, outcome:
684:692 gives 126.6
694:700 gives 116.9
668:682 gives 133.4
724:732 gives 122.2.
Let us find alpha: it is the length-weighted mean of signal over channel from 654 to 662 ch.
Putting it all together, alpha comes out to 116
